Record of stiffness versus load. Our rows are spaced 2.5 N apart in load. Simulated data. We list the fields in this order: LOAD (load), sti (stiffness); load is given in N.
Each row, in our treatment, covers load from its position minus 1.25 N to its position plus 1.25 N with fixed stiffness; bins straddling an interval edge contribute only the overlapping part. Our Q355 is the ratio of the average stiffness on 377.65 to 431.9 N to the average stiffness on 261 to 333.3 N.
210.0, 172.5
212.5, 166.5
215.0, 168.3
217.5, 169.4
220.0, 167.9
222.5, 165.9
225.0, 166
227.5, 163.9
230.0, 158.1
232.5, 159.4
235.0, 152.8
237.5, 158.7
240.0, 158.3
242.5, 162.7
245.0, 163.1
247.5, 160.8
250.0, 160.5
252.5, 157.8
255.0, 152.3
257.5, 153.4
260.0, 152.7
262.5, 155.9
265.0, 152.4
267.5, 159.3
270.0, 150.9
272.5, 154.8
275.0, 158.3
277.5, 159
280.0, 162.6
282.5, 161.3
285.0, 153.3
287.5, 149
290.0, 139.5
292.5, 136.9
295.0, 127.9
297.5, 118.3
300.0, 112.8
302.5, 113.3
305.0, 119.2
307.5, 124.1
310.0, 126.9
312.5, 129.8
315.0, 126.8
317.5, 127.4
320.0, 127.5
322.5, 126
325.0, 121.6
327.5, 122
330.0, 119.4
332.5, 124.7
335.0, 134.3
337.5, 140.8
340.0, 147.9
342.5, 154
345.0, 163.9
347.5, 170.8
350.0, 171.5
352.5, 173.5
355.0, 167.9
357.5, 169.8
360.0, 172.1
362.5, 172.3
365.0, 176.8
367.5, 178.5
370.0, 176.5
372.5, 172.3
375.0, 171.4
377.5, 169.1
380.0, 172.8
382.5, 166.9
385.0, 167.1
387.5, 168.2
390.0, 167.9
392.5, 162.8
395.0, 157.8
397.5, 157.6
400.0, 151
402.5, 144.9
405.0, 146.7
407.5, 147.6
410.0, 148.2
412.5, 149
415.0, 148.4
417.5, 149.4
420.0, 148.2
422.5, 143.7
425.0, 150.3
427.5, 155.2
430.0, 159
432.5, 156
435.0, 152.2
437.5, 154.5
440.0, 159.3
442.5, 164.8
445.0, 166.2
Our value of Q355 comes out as 1.14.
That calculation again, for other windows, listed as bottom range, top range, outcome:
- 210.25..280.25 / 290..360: 0.86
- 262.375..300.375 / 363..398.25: 1.15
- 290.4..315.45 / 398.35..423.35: 1.19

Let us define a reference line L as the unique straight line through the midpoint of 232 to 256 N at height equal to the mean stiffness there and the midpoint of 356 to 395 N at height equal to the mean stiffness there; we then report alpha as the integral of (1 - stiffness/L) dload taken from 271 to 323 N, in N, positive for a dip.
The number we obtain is 8.6 N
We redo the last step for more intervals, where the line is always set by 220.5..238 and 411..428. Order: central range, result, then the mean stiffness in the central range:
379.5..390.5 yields -1.3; 168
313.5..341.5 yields 4.6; 129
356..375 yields -2.7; 174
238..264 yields 0.3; 158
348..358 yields -1.1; 171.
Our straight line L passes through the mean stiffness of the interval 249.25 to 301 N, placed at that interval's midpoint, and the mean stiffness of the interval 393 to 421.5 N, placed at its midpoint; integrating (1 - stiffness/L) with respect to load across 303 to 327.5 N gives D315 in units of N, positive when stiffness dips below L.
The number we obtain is 4.0 N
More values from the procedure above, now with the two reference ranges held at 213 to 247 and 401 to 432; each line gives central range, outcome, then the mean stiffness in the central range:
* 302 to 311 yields 2.05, 121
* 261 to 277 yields 0.45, 155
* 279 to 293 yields 0.69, 151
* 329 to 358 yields 0.27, 153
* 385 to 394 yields -0.88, 166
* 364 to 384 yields -2.69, 173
